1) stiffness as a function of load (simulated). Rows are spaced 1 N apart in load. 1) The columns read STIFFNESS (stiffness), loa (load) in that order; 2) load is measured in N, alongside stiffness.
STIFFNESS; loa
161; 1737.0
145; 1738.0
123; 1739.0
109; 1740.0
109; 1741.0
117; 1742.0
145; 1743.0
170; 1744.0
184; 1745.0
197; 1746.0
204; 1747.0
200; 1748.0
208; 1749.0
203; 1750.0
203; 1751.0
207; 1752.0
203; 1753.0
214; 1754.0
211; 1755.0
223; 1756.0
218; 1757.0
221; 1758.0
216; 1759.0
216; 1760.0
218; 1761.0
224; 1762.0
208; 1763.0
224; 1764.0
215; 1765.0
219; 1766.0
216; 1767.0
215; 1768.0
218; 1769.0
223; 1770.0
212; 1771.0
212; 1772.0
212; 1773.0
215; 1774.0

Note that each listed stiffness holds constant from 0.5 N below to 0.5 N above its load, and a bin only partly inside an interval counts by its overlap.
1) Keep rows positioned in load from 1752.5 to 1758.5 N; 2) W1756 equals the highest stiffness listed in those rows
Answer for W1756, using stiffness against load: 223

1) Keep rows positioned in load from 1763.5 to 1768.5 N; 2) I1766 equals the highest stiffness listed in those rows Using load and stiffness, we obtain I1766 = 224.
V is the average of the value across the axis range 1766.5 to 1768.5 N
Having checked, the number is 216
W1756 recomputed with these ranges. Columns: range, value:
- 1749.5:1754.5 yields 214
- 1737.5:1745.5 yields 184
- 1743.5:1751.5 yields 208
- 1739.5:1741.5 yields 109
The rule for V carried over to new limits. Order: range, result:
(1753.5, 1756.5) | 216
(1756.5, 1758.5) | 220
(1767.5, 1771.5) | 217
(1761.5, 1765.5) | 218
